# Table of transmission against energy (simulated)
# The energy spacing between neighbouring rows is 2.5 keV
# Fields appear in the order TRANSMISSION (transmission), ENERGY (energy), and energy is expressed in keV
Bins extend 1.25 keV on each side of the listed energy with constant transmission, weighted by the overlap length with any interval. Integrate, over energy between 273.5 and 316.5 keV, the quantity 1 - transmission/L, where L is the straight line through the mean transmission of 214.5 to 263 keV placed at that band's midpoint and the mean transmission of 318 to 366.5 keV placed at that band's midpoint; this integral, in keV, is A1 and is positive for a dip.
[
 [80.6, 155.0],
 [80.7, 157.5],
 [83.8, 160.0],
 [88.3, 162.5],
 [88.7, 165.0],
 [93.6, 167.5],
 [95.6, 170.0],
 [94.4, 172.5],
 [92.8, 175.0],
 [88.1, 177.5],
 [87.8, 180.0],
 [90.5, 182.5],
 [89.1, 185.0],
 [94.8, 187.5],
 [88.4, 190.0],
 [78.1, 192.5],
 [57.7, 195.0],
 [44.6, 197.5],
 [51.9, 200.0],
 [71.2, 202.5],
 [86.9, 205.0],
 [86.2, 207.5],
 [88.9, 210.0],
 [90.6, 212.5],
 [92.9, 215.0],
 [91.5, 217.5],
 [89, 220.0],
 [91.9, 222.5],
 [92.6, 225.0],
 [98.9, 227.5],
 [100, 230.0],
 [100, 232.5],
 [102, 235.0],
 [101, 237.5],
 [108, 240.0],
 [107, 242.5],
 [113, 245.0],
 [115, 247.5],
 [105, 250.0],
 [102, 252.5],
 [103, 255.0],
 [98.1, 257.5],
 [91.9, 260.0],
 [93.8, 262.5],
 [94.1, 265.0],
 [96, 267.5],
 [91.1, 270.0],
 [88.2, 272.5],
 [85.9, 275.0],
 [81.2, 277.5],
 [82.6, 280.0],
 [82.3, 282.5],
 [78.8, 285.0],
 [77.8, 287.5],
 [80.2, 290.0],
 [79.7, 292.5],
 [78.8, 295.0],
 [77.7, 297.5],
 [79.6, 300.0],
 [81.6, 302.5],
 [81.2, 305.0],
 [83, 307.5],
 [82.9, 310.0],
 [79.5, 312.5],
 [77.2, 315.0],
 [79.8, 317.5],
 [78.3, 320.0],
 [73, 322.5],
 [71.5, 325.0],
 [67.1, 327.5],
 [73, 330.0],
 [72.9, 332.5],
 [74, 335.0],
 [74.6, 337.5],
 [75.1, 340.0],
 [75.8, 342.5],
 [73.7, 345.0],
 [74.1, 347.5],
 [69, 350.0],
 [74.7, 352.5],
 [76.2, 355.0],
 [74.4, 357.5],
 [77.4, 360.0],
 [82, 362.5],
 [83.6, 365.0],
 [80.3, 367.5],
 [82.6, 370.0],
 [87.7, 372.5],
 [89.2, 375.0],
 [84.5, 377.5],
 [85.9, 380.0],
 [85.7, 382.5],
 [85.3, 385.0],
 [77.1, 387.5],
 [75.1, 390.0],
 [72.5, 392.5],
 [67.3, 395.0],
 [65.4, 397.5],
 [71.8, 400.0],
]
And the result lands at 2.81 keV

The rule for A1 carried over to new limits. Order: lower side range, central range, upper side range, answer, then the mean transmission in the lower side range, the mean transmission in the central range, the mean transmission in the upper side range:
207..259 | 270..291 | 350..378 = 2.2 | 99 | 82.7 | 80.5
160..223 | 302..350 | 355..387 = 4.2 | 84.4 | 76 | 82.8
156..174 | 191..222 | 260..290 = 3.6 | 89.2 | 77.9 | 86.5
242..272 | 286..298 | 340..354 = 1.5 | 100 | 78.9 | 73.7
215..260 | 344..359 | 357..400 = 1.8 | 101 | 73.7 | 79.6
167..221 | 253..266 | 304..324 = -2.4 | 83.7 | 96.6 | 79.2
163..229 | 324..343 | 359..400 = 1.9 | 85.3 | 72.9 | 79.9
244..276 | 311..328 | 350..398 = 2.4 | 98.2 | 75.7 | 79.3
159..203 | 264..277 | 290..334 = -1.9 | 82.4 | 90.4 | 77.5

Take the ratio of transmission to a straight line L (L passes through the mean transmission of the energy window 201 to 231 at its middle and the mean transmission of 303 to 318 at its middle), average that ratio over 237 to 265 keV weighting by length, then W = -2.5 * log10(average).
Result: -0.19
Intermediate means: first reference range 89.6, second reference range 80.7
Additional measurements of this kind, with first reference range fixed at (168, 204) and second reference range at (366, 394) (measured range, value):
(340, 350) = 0.11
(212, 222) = -0.13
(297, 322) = 0.02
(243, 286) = -0.16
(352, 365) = 0.06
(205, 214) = -0.10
